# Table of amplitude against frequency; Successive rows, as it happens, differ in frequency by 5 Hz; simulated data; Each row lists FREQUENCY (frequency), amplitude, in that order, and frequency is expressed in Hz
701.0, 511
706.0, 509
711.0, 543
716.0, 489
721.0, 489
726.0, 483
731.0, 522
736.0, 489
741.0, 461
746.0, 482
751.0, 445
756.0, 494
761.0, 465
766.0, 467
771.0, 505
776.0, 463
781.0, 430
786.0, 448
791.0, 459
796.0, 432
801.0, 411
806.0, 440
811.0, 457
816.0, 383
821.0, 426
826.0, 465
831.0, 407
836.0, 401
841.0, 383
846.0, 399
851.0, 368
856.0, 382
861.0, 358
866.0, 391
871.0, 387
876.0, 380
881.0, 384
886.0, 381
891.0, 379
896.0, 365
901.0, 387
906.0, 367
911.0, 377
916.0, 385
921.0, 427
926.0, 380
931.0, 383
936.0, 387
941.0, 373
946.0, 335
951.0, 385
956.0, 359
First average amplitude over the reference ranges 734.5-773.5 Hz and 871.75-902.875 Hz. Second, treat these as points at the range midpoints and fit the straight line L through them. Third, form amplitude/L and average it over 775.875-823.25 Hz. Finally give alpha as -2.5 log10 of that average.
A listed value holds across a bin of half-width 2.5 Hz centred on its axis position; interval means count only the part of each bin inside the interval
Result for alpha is 0.02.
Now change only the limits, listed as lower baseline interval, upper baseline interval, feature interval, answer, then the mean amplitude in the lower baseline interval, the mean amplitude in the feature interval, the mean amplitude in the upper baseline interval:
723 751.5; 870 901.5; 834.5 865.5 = 0.06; 483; 382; 380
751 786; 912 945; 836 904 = 0.09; 467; 381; 386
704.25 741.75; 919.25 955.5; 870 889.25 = 0.08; 500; 383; 379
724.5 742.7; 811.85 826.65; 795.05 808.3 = 0.03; 490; 427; 423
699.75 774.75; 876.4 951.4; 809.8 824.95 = 0.04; 489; 423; 380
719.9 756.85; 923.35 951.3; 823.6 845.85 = 0.05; 482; 412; 373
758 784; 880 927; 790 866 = 0.05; 466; 410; 383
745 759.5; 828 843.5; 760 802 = -0.02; 472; 454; 399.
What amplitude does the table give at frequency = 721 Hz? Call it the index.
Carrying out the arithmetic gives 489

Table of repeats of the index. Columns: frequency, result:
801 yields 411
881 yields 384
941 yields 373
